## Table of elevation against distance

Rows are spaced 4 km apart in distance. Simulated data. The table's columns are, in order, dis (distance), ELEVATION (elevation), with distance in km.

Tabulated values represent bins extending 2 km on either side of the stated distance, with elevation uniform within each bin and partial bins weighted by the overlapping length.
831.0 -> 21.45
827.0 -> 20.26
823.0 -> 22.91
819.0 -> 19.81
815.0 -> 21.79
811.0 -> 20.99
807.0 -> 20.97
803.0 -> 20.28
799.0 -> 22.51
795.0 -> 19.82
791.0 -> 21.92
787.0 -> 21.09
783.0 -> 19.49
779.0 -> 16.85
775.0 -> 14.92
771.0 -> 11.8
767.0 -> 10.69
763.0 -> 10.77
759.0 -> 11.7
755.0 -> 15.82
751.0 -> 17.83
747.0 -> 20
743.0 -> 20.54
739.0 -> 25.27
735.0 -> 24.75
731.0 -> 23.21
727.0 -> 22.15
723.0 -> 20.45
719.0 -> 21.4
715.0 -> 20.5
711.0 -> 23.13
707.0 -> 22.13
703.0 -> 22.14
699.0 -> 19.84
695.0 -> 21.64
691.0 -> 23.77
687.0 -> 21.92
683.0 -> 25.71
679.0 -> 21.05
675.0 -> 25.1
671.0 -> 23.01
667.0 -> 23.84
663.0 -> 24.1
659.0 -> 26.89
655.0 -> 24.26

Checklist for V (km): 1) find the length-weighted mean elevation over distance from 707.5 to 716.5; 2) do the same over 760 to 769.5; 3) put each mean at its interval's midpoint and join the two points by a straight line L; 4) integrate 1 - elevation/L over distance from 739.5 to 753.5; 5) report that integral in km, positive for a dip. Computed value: -4.9 km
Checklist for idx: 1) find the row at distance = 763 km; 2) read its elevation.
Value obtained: 10.77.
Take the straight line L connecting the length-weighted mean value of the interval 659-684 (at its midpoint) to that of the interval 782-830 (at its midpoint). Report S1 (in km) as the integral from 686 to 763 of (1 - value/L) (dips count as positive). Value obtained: 7.3 km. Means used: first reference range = 24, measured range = 20.7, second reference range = 21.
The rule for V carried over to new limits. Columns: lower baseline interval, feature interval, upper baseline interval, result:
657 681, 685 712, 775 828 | 1.4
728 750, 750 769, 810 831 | 7.8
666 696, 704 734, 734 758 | -0.7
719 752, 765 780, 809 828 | 5.7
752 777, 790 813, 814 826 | -3.2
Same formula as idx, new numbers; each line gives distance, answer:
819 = 19.81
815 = 21.79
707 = 22.13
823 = 22.91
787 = 21.09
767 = 10.69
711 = 23.13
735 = 24.75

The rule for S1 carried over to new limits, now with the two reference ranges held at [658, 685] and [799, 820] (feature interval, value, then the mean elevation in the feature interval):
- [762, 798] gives 8.16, 16.7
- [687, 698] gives 0.63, 22.3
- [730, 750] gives 0.09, 22.5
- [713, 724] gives 1.07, 20.8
